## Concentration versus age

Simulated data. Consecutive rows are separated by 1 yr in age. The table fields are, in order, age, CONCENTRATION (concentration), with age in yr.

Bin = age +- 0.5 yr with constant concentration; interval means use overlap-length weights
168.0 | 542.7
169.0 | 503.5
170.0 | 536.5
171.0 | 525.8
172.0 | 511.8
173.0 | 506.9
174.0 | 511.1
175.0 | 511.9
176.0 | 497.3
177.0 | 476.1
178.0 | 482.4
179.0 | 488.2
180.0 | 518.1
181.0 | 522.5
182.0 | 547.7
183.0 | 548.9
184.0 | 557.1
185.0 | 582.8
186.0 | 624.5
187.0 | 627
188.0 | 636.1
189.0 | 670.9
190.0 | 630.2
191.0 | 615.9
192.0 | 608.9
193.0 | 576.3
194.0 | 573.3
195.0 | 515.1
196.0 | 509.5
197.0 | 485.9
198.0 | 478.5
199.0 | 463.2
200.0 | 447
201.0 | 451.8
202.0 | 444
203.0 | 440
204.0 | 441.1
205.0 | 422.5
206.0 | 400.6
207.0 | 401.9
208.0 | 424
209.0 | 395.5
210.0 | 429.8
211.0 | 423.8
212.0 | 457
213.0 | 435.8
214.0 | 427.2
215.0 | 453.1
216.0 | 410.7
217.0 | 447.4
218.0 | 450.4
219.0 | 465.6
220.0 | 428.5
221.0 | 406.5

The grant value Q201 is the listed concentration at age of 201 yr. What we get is 451.8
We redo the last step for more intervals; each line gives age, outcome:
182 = 547.7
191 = 615.9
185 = 582.8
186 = 624.5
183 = 548.9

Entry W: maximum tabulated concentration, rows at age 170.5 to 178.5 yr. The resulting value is 525.8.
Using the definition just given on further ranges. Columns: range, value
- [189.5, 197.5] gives 630.2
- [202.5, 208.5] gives 441.1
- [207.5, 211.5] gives 429.8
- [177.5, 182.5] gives 547.7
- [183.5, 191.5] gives 670.9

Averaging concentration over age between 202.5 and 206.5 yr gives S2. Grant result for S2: 426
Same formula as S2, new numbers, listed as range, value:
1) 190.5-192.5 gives 612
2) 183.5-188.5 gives 606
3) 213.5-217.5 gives 435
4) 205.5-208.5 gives 409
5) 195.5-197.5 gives 498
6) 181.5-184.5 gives 551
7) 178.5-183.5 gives 525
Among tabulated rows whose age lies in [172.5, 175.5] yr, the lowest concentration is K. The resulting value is 506.9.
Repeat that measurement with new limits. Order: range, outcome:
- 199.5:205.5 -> 422.5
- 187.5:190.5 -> 630.2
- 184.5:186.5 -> 582.8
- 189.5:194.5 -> 573.3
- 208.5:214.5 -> 395.5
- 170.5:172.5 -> 511.8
